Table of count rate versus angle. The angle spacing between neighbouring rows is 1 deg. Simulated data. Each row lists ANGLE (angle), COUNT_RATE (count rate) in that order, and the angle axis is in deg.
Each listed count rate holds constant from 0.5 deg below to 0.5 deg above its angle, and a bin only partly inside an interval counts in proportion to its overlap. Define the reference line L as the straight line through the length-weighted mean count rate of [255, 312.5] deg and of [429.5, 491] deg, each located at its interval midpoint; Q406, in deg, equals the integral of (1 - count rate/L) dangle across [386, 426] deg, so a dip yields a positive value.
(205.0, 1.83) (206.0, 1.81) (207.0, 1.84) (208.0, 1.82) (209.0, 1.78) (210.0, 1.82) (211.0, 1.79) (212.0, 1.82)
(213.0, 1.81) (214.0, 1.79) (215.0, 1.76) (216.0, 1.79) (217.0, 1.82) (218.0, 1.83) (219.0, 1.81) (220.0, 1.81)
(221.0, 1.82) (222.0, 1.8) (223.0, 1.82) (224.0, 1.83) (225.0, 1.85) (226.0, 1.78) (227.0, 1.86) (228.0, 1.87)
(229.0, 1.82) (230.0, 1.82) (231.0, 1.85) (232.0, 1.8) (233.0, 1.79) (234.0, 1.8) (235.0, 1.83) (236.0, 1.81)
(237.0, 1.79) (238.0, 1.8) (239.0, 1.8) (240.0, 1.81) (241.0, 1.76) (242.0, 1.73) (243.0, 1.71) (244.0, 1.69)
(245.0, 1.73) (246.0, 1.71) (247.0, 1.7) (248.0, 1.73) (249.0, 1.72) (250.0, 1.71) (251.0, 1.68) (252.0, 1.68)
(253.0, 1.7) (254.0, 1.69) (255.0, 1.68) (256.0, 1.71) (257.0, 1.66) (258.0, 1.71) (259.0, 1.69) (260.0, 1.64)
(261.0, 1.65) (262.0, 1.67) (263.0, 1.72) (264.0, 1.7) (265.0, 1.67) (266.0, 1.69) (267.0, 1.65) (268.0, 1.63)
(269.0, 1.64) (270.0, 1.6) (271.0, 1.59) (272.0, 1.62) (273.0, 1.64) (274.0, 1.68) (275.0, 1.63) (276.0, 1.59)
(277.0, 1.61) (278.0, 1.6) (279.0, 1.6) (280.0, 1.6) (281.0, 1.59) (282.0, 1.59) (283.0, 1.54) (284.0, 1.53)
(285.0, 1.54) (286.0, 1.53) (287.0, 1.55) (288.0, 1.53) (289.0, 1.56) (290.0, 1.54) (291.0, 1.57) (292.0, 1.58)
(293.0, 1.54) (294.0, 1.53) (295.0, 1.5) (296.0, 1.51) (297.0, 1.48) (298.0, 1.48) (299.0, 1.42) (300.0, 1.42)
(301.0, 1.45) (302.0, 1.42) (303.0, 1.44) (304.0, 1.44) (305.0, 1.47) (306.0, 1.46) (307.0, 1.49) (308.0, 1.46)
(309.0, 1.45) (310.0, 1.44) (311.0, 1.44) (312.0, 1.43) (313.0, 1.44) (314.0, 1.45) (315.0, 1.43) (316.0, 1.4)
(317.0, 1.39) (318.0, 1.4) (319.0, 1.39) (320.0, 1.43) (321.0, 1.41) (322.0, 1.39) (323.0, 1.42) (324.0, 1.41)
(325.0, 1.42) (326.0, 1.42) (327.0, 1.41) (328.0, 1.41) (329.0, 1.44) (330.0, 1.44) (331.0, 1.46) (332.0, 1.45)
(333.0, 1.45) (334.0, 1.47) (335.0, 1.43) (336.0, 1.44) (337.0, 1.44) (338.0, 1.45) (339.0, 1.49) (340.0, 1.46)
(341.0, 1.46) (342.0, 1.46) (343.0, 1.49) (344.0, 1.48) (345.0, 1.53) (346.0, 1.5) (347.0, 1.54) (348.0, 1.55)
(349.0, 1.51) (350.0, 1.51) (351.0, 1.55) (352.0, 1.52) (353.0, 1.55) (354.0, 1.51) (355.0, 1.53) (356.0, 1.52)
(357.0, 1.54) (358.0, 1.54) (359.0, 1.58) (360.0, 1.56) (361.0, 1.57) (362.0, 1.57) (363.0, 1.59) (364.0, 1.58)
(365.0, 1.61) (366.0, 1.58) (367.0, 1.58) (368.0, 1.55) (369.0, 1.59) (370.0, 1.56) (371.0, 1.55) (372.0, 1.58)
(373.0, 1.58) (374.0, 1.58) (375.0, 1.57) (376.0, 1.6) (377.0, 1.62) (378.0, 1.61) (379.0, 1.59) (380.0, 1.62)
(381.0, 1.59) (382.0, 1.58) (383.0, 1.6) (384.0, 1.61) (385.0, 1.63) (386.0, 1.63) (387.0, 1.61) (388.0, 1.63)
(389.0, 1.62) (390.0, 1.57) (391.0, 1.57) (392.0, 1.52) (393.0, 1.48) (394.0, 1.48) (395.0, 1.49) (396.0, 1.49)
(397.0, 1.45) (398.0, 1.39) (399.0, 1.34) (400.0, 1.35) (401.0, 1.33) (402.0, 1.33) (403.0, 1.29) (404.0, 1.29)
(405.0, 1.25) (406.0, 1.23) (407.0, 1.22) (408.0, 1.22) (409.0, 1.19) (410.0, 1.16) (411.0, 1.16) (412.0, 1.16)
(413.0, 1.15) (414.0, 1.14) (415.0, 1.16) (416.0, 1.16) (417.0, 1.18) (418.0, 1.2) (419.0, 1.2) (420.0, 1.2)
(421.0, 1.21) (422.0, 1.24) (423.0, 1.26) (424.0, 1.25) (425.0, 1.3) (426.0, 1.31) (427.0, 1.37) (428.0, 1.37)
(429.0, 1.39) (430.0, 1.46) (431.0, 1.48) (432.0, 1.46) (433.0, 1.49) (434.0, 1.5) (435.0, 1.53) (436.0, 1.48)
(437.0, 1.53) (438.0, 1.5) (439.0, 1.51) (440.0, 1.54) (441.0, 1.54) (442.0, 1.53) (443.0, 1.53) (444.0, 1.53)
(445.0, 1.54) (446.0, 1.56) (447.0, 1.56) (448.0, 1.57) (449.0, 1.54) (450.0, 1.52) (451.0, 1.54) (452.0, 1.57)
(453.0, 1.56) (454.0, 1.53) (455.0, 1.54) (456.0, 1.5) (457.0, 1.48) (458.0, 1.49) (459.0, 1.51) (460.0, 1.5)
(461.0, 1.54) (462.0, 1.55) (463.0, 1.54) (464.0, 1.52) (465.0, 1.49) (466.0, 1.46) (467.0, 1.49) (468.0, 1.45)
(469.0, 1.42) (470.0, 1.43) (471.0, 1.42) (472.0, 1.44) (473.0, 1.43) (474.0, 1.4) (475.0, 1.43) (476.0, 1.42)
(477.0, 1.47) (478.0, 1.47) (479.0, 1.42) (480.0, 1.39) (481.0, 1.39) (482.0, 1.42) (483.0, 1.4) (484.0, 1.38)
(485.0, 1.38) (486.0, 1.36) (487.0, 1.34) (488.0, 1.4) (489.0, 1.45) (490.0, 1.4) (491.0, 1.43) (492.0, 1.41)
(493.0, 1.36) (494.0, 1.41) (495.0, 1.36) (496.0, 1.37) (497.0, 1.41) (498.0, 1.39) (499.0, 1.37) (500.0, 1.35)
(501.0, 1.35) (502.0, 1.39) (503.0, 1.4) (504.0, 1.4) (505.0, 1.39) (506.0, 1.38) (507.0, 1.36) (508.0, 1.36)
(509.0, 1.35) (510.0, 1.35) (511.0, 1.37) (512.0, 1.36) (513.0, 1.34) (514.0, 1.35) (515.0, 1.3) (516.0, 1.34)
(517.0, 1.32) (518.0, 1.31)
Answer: 4.8 deg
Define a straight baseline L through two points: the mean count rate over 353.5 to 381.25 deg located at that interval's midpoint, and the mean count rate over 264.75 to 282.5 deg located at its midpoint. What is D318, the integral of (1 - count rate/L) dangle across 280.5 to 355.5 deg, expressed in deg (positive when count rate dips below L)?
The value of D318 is 5.8 deg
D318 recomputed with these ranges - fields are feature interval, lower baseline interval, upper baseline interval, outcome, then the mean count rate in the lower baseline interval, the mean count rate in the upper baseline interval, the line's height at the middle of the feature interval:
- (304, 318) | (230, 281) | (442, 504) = 1.7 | 1.7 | 1.45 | 1.64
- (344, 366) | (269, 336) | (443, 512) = -1.0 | 1.49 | 1.44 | 1.48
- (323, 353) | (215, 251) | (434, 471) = 3.4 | 1.79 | 1.52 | 1.66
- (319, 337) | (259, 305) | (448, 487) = 1.4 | 1.57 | 1.47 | 1.55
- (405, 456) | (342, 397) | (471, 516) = 3.2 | 1.56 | 1.39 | 1.48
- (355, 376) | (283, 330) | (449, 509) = -1.7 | 1.46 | 1.44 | 1.45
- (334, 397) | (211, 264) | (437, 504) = 1.9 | 1.76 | 1.46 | 1.6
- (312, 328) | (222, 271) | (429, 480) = 2.3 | 1.74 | 1.5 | 1.65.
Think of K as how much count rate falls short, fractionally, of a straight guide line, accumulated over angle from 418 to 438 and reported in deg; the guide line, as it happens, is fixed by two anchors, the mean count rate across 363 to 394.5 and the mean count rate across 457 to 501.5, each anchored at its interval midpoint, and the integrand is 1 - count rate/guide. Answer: 1.8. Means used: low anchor 1.58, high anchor 1.43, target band 1.37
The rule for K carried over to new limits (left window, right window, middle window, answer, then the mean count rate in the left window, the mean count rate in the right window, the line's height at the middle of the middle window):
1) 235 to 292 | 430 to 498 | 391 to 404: 1.02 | 1.66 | 1.47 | 1.53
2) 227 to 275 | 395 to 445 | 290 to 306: 1.29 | 1.72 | 1.34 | 1.61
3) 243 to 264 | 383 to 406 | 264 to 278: 0.26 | 1.69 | 1.47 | 1.67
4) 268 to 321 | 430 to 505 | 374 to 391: -1.34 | 1.51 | 1.46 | 1.49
